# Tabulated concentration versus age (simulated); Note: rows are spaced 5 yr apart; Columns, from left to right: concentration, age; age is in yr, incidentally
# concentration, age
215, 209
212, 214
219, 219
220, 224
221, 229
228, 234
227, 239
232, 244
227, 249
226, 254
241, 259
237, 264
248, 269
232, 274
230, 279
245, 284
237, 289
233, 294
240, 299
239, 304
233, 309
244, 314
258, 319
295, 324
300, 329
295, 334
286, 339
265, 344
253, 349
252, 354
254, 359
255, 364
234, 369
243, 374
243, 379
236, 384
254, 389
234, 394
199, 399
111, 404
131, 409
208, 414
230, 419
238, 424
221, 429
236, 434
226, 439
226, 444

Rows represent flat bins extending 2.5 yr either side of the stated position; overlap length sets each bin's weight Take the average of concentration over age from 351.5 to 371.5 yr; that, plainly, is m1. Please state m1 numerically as 249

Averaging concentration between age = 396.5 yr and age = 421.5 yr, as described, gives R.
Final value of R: 176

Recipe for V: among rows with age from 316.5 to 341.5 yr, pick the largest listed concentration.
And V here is 300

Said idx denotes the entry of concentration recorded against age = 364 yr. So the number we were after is 255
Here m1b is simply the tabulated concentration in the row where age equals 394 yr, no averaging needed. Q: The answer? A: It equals 234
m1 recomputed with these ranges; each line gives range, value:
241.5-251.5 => 230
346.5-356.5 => 252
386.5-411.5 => 186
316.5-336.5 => 287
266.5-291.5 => 238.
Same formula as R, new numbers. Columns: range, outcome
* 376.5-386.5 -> 240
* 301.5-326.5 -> 254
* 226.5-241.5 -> 225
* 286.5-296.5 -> 235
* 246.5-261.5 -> 231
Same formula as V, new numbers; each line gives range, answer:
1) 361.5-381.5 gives 255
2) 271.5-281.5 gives 232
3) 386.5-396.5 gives 254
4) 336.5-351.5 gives 286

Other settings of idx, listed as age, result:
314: 244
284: 245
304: 239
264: 237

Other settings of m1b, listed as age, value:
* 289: 237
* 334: 295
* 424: 238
